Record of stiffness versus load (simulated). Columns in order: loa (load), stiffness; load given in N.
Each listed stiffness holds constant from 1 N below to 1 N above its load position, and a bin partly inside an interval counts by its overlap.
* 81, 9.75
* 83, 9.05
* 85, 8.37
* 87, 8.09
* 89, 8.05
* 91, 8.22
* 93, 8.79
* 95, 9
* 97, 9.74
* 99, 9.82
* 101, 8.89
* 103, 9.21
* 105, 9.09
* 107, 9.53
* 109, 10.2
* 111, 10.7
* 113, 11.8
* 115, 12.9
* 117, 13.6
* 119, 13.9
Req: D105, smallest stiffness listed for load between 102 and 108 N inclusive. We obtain 9.09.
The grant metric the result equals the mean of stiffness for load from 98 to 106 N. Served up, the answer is 9.25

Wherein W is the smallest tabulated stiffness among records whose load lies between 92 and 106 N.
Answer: 8.79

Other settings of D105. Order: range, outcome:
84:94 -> 8.05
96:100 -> 9.74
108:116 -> 10.2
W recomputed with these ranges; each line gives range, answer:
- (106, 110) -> 9.53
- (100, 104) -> 8.89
